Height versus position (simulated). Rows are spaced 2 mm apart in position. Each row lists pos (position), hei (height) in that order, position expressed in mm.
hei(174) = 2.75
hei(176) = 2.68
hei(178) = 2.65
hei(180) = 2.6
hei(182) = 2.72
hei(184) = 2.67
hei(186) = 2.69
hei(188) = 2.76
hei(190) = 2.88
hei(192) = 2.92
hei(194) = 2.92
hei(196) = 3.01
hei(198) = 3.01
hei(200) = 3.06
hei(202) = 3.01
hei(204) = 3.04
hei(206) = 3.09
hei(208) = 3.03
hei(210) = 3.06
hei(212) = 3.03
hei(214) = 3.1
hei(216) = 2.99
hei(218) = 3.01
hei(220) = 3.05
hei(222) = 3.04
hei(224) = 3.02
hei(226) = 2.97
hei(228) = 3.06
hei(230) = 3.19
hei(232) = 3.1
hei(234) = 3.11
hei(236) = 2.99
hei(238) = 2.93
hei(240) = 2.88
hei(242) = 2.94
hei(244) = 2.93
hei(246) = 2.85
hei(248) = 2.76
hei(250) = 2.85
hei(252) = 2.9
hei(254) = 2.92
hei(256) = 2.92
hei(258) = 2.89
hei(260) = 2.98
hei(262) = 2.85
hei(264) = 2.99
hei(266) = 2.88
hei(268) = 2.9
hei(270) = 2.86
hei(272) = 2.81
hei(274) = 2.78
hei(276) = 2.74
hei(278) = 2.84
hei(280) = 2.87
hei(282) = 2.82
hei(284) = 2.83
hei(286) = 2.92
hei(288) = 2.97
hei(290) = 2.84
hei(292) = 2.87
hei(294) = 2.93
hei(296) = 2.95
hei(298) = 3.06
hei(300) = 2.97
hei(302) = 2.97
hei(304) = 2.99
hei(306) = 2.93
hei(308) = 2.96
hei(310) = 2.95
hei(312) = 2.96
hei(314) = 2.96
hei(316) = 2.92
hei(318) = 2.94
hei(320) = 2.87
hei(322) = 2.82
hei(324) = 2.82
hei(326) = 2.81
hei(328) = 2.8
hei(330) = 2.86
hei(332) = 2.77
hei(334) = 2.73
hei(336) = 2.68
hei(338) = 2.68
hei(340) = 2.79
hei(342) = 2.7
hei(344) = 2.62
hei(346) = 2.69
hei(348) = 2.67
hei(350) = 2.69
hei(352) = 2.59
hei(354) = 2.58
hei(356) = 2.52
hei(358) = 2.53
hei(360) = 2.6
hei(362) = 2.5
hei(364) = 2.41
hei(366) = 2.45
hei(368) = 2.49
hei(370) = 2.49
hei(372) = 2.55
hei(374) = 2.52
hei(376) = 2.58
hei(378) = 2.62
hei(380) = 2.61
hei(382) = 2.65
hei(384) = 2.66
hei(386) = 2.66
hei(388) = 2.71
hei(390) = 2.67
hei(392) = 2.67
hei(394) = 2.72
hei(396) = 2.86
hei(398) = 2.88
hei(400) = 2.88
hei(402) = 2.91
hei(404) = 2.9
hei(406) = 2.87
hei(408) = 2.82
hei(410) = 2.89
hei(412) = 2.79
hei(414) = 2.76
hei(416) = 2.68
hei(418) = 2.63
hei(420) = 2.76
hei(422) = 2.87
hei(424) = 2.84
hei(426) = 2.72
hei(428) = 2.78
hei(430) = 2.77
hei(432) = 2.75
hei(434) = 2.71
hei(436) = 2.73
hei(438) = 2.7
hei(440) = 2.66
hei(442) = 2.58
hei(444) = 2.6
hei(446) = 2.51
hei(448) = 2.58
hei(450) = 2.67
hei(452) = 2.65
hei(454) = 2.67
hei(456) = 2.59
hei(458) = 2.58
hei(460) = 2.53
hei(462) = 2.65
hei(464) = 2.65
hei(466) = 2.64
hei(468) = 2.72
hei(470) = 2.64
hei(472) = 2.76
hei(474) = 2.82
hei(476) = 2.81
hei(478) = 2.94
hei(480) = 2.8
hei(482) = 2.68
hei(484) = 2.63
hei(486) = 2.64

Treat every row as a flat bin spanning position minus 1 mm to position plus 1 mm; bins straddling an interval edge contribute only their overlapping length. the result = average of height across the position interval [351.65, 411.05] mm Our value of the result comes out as 2.66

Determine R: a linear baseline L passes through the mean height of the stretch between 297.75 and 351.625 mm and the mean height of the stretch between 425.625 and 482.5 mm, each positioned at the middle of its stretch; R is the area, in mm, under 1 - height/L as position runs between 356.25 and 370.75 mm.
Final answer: 1.5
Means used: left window 2.83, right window 2.69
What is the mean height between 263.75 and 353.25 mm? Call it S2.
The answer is 2.84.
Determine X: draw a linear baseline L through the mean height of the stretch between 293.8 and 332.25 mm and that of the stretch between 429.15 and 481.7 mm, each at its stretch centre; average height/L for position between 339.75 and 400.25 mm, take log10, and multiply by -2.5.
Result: 0.08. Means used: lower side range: 2.91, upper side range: 2.68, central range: 2.63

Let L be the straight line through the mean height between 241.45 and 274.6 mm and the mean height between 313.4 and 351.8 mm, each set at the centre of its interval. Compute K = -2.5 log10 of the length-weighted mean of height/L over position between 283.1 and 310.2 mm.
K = -0.042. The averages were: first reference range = 2.88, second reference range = 2.77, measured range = 2.94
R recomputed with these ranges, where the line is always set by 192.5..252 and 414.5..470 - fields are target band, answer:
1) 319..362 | 1.9 mm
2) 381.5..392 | 0.3 mm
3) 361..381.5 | 1.9 mm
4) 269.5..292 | 0.5 mm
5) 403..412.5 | -0.5 mm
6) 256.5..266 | 0.1 mm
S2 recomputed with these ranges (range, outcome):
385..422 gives 2.78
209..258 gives 2.98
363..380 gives 2.52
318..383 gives 2.65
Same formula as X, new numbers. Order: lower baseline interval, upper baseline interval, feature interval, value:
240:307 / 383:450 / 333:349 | 0.05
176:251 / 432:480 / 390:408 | -0.04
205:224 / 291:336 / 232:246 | 0.02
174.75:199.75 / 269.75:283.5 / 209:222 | -0.09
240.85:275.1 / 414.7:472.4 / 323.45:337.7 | 0.01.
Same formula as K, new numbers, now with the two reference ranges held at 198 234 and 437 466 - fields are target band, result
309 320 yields -0.03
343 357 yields 0.07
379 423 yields -0.02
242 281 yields 0.04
